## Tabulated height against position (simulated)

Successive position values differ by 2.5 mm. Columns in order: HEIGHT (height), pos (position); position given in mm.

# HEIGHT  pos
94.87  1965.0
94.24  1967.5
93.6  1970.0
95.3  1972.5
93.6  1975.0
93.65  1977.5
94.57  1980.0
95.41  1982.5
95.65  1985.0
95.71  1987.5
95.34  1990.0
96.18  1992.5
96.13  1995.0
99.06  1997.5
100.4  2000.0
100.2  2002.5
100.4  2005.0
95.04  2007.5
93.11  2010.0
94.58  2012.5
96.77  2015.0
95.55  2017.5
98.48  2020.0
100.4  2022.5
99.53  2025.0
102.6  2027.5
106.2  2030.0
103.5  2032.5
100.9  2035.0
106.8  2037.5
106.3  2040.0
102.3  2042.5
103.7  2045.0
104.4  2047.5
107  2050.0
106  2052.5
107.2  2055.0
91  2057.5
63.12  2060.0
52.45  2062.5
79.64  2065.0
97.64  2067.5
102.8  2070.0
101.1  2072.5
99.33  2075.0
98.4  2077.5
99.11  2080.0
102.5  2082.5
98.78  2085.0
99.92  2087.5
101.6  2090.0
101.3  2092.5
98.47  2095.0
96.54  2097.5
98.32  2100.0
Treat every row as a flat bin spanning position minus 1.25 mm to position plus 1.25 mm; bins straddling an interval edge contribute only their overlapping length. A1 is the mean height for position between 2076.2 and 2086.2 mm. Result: 99.7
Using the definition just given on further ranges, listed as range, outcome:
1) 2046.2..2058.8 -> 103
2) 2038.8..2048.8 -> 104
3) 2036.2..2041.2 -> 106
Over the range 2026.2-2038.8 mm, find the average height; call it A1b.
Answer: 104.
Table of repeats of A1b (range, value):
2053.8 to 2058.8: 98.7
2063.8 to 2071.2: 93.4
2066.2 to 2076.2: 100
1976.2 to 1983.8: 94.5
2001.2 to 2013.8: 96.7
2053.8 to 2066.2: 78.6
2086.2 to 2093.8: 101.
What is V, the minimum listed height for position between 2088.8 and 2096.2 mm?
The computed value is 98.47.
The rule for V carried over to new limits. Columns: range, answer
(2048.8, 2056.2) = 106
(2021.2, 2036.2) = 99.53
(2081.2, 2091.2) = 98.78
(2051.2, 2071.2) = 52.45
